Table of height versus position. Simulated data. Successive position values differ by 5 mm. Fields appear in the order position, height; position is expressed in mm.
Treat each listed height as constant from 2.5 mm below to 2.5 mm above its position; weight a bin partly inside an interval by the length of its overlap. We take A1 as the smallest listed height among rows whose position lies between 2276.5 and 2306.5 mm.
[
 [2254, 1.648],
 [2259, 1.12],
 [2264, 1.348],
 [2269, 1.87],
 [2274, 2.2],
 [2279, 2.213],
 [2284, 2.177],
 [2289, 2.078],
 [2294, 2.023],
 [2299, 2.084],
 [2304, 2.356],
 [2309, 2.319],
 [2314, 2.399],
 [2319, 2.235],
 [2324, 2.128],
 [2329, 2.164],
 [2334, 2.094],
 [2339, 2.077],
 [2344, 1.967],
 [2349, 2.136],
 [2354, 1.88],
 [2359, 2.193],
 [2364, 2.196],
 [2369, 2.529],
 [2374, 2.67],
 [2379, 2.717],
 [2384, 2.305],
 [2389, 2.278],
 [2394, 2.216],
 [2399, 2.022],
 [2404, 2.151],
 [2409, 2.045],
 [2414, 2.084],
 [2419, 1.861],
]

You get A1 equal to 2.023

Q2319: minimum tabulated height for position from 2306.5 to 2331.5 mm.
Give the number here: 2.128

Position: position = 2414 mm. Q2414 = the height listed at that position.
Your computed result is 2.084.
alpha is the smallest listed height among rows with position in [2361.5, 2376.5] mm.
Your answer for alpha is 2.196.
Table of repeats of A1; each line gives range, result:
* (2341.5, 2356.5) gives 1.88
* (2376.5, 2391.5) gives 2.278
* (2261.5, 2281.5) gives 1.348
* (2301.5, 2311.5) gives 2.319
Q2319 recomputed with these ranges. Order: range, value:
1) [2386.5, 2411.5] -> 2.022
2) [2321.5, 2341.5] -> 2.077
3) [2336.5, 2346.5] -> 1.967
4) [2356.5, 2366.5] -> 2.193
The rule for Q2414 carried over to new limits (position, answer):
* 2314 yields 2.399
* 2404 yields 2.151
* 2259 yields 1.12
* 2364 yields 2.196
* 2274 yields 2.2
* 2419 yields 1.861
